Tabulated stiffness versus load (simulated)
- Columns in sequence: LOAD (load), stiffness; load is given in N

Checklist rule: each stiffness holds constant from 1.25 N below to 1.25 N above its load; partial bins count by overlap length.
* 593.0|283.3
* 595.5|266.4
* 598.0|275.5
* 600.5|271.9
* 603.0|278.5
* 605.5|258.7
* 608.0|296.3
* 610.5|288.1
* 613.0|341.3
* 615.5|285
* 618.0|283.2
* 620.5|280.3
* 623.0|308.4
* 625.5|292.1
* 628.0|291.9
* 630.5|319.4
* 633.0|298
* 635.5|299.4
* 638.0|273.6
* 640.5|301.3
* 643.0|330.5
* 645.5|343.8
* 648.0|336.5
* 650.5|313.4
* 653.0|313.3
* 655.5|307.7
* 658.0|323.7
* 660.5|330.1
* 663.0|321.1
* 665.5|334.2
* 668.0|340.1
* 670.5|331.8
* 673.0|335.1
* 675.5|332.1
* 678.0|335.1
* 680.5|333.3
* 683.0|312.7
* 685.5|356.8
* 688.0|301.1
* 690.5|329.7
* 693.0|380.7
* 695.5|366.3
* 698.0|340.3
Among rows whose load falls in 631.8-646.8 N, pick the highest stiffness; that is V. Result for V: 343.8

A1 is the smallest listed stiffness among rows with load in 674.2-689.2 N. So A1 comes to 301.1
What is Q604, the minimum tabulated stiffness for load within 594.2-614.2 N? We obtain 258.7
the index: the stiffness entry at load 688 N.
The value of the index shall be 301.1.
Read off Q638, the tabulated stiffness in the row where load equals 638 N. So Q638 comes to 273.6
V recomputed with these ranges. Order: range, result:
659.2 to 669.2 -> 340.1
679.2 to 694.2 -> 380.7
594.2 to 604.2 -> 278.5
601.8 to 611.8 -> 296.3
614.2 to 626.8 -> 308.4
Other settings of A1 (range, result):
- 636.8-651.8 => 273.6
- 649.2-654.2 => 313.3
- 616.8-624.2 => 280.3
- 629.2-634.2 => 298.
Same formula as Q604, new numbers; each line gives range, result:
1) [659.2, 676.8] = 321.1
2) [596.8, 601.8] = 271.9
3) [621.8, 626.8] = 292.1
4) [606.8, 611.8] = 288.1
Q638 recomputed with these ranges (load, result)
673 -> 335.1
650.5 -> 313.4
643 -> 330.5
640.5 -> 301.3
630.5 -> 319.4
